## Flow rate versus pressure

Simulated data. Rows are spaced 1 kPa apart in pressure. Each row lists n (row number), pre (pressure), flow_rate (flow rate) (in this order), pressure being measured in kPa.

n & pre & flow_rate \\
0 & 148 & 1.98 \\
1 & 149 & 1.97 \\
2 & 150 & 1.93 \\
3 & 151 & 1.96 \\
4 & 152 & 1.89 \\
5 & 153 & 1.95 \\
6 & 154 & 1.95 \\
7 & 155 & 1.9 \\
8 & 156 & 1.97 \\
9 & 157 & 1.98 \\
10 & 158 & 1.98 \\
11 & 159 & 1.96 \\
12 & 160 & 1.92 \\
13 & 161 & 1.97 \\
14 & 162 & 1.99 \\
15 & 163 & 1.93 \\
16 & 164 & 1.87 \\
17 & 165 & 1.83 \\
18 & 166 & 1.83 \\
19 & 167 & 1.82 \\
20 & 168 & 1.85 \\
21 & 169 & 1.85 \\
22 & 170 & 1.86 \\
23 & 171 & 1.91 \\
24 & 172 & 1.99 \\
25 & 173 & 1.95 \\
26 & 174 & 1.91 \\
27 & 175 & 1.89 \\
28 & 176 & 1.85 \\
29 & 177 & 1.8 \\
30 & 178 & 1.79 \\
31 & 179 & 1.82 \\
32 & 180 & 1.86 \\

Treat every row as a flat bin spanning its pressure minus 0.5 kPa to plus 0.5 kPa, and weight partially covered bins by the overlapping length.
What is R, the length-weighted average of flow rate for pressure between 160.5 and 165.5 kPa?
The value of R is 1.92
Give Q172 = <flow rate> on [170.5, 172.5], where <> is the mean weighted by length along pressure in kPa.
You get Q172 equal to 1.95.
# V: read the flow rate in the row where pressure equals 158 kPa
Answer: 1.98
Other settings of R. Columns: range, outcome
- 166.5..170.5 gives 1.85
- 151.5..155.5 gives 1.92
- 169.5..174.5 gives 1.92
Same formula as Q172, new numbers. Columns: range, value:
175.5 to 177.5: 1.83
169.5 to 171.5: 1.89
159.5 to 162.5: 1.96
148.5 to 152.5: 1.94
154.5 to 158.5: 1.96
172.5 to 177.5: 1.88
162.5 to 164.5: 1.9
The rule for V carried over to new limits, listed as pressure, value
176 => 1.85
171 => 1.91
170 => 1.86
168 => 1.85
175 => 1.89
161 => 1.97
